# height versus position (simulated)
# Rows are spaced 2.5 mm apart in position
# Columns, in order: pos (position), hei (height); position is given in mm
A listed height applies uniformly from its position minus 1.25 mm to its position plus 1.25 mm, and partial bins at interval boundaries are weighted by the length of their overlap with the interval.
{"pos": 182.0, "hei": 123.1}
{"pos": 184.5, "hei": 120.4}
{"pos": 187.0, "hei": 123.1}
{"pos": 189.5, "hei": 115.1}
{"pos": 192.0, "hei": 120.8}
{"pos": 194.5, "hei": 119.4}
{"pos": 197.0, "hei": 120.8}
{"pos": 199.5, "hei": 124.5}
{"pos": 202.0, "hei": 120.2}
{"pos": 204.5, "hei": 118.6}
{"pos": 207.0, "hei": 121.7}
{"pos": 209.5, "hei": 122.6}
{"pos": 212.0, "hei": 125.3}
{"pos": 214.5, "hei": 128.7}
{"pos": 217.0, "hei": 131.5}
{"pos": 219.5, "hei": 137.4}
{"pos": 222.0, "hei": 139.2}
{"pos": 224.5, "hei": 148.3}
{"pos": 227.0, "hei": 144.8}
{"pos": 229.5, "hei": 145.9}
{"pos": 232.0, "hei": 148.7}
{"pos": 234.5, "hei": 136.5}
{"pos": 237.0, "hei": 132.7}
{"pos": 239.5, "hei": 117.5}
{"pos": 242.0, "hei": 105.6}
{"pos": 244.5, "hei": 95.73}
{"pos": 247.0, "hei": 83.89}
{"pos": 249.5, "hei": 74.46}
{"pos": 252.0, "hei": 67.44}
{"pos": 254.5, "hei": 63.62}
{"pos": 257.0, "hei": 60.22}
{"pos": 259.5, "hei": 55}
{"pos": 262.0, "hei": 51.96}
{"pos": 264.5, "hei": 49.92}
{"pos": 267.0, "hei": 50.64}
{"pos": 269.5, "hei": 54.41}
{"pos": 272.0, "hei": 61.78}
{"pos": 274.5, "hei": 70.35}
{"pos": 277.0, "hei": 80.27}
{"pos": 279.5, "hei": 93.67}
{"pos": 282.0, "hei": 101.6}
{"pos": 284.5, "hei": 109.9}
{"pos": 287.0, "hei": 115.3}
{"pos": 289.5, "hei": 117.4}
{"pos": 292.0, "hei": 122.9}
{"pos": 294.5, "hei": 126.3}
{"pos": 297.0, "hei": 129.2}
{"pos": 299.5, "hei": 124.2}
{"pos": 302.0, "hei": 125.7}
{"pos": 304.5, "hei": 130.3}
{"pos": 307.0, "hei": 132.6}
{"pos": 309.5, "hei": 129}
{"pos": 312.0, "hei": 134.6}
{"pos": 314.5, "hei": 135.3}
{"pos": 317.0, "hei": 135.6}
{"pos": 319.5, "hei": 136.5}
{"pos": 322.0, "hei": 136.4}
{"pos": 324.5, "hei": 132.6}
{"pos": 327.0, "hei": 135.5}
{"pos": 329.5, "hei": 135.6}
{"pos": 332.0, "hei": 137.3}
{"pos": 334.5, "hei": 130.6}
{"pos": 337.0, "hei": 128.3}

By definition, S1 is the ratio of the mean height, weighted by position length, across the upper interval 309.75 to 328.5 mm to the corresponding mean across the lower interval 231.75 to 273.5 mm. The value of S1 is 1.66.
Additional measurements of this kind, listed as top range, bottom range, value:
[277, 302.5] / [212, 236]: 0.82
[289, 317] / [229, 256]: 1.22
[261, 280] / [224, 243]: 0.47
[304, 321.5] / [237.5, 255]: 1.49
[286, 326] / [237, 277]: 1.77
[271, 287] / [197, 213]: 0.73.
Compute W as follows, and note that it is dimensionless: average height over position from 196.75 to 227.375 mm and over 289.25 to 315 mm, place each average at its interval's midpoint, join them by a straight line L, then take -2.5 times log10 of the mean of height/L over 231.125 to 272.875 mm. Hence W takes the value 0.48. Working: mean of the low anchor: 129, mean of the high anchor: 128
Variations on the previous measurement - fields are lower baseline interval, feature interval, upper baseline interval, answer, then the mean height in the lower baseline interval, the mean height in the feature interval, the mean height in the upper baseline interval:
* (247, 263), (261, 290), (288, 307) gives 0.21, 64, 79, 126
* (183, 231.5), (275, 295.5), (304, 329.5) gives 0.23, 128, 107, 134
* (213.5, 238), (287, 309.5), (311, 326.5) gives 0.09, 140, 126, 135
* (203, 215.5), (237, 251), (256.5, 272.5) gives -0.22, 123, 98.3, 54.3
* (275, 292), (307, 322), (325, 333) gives -0.07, 103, 134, 136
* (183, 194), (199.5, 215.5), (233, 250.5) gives -0.07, 120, 123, 108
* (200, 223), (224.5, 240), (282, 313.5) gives -0.11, 127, 140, 124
